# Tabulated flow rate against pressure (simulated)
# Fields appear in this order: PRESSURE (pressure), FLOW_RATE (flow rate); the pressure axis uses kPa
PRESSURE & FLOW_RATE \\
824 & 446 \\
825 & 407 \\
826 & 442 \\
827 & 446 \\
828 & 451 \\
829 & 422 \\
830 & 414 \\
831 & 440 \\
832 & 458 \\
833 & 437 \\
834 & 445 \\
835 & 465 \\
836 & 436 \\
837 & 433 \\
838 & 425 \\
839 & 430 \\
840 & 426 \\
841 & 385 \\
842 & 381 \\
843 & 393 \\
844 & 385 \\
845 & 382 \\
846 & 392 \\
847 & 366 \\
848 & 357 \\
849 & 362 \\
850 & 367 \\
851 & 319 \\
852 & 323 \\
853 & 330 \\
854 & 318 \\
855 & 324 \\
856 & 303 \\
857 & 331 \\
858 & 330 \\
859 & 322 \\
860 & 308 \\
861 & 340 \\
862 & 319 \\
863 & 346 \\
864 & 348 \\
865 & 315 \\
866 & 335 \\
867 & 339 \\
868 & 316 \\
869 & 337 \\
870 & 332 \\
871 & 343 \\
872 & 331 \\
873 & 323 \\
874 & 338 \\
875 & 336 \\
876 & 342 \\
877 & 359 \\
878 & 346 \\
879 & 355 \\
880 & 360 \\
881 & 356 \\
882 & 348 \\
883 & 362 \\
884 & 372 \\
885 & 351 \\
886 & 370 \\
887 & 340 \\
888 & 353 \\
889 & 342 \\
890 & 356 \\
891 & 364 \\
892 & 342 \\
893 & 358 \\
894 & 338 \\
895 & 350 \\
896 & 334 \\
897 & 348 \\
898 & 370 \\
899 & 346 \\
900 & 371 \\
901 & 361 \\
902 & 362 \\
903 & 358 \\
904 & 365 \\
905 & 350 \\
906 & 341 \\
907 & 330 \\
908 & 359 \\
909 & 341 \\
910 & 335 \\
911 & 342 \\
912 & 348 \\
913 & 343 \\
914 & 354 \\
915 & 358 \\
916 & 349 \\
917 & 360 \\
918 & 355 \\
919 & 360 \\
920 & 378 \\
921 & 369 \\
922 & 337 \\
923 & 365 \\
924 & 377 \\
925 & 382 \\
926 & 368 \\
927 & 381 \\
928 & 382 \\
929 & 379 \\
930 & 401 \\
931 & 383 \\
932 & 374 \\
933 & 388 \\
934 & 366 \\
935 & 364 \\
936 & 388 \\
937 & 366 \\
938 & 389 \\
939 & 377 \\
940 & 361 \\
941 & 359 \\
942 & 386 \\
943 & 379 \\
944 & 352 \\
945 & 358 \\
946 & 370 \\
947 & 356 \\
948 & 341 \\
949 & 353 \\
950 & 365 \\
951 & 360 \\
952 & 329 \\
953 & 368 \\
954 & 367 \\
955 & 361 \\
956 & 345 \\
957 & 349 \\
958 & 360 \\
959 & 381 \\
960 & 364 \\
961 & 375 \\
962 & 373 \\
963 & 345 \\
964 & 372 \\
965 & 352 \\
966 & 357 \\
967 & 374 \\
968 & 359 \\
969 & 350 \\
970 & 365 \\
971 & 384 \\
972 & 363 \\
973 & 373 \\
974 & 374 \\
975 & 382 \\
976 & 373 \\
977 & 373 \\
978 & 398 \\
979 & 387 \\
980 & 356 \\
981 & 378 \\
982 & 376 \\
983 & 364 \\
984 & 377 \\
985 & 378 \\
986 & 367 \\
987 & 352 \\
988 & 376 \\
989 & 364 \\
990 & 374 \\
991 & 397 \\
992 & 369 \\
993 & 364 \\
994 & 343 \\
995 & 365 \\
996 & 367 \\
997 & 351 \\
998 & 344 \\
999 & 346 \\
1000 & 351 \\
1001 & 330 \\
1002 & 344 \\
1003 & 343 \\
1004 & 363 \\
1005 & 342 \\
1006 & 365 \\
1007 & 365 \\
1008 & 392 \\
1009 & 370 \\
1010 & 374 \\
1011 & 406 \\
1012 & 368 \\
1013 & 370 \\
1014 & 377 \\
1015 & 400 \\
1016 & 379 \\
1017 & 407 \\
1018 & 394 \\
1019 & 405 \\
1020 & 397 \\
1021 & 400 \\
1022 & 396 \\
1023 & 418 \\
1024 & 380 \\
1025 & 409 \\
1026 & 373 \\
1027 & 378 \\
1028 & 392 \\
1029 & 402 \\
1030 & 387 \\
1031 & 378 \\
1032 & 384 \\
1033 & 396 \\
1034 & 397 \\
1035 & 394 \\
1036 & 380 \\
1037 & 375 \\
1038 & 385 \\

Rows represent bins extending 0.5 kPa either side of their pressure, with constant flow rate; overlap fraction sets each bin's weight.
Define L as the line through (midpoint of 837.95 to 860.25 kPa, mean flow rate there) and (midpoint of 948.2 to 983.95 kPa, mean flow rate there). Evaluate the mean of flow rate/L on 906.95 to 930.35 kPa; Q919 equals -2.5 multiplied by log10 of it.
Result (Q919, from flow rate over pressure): 0.01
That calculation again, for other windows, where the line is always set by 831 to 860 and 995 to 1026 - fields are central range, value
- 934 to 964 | 0.04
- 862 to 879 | 0.13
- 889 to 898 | 0.08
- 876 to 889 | 0.07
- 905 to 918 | 0.09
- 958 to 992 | 0.02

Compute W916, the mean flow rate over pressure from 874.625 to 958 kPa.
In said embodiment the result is 359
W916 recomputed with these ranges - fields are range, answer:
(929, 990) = 368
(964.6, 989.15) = 370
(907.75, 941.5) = 366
